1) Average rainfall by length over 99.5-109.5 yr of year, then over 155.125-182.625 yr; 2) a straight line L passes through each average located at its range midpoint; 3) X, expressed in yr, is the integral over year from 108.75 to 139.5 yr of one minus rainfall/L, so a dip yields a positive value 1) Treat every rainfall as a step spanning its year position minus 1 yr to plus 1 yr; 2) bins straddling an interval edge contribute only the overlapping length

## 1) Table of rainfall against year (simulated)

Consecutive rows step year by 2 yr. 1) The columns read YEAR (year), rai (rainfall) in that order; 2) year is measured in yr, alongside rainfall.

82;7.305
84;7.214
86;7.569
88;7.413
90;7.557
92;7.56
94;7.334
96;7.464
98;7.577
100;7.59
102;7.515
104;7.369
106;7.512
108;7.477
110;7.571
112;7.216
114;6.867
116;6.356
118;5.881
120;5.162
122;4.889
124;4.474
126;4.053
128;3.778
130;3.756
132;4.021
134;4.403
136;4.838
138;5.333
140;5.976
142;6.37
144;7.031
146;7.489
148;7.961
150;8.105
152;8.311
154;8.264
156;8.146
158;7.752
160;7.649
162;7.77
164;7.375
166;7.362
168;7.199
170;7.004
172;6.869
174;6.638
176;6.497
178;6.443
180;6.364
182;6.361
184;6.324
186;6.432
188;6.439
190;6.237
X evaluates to 8.8 yr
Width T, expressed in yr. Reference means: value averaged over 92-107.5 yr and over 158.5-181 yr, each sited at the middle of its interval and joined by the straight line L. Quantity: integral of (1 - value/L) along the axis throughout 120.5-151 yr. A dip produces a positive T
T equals 7.4 yr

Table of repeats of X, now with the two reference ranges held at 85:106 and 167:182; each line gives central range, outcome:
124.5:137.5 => 5.34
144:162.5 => -2.64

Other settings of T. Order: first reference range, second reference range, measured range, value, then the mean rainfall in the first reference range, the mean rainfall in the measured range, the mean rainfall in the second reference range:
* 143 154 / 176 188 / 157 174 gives -0.5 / 7.82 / 7.33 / 6.4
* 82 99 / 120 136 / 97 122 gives -4.6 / 7.45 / 6.92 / 4.3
